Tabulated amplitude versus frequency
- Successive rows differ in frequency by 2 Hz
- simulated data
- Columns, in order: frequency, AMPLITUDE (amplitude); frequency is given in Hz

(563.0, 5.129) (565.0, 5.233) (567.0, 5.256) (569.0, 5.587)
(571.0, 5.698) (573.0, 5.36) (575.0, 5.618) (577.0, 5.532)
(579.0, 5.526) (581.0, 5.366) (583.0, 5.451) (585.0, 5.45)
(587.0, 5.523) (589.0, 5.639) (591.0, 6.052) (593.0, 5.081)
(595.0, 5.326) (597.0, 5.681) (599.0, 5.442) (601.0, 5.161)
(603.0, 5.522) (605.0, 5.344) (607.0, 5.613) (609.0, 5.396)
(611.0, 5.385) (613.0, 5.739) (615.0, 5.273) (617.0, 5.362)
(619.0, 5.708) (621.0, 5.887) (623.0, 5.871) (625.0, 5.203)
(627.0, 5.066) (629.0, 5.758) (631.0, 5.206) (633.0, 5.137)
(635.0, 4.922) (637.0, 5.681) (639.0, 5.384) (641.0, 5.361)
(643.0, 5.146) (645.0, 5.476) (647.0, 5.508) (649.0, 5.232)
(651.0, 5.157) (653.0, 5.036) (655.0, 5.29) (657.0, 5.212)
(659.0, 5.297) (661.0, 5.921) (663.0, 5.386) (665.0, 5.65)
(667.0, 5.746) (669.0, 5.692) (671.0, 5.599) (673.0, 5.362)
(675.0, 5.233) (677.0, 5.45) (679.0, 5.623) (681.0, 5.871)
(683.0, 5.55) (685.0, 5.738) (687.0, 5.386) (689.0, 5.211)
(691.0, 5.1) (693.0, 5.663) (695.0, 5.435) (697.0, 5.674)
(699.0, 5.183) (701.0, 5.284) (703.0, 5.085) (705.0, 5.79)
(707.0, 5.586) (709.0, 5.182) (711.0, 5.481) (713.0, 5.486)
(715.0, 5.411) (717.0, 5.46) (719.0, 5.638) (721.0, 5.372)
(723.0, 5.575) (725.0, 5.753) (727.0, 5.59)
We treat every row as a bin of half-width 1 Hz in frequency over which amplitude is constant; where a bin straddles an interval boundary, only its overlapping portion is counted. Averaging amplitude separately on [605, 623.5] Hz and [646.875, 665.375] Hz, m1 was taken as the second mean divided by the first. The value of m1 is 0.96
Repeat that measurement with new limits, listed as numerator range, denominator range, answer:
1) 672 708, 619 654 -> 1.02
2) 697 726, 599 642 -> 1.01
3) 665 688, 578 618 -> 1.02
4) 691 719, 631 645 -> 1.03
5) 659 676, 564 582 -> 1.02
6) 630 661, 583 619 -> 0.97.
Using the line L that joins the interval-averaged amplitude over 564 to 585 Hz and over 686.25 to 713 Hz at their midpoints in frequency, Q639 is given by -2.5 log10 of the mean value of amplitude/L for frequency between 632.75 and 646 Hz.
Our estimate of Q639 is 0.02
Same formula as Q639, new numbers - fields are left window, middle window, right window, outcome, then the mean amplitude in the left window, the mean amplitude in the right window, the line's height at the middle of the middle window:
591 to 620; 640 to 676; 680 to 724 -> 0.01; 5.45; 5.46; 5.46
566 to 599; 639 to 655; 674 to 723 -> 0.04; 5.51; 5.46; 5.48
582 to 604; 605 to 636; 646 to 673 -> 0.01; 5.48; 5.44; 5.47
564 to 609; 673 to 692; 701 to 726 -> 0.00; 5.47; 5.48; 5.48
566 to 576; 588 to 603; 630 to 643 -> -0.01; 5.5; 5.27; 5.42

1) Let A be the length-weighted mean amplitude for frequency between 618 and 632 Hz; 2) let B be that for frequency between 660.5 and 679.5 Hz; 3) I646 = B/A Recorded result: 1.00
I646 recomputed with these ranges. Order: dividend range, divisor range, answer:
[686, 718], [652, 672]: 0.99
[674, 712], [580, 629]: 0.99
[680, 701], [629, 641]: 1.03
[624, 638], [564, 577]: 0.97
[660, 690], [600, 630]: 1.01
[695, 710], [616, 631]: 0.98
